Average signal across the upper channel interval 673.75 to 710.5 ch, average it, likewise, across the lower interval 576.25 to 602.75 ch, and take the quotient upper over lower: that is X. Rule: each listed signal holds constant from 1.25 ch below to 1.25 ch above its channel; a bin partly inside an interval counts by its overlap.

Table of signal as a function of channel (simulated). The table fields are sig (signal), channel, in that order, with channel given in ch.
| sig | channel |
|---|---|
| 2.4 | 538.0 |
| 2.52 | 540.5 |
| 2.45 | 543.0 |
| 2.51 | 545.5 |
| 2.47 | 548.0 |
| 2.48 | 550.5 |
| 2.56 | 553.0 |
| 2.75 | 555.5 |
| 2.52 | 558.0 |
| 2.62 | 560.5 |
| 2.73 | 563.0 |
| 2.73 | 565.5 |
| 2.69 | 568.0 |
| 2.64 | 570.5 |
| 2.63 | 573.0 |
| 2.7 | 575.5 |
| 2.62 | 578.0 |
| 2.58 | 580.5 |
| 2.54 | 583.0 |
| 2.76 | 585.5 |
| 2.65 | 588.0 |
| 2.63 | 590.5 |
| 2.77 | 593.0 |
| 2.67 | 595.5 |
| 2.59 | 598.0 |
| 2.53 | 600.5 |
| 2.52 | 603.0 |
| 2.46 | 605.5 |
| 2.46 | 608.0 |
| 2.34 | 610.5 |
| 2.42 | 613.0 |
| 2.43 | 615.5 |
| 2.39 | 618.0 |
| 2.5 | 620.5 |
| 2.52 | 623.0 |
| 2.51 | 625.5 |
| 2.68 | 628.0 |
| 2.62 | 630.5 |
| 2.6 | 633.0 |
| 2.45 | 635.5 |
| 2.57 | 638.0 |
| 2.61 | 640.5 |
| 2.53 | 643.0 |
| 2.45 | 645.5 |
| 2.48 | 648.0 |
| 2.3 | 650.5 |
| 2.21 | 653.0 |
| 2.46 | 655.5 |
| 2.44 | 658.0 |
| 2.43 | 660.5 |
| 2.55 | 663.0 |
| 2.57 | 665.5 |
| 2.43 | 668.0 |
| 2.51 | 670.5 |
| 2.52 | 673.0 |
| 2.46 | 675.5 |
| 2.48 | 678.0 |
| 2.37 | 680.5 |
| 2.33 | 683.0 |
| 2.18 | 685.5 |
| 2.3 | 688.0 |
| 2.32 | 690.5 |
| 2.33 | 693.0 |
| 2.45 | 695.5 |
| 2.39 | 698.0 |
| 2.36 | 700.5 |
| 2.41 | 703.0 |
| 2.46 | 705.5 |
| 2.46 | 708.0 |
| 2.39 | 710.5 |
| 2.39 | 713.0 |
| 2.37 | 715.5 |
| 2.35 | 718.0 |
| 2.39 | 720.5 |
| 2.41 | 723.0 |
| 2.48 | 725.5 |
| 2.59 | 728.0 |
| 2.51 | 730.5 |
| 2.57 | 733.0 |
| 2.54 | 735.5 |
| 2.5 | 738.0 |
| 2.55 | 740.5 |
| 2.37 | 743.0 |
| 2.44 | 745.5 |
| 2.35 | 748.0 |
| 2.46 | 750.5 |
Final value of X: 0.90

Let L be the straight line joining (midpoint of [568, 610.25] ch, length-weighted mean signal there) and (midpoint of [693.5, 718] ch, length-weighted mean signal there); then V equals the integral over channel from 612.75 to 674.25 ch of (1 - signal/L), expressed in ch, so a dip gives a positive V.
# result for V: 0.6 ch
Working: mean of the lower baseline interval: 2.61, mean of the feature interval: 2.49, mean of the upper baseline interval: 2.4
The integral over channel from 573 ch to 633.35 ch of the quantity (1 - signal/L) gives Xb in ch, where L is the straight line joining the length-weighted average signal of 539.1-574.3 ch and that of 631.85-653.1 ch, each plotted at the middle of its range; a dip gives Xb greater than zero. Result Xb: -0.75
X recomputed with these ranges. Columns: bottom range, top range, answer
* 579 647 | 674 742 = 0.95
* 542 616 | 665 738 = 0.94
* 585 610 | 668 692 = 0.92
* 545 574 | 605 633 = 0.95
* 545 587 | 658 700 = 0.92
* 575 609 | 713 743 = 0.95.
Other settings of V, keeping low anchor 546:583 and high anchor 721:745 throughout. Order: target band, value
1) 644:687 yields 2.1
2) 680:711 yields 2.0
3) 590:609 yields 0.1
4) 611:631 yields 0.6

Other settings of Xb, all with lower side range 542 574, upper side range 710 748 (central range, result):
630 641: -0.1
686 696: 0.6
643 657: 0.7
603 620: 0.8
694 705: 0.3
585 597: -0.6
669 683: 0.2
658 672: 0.1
